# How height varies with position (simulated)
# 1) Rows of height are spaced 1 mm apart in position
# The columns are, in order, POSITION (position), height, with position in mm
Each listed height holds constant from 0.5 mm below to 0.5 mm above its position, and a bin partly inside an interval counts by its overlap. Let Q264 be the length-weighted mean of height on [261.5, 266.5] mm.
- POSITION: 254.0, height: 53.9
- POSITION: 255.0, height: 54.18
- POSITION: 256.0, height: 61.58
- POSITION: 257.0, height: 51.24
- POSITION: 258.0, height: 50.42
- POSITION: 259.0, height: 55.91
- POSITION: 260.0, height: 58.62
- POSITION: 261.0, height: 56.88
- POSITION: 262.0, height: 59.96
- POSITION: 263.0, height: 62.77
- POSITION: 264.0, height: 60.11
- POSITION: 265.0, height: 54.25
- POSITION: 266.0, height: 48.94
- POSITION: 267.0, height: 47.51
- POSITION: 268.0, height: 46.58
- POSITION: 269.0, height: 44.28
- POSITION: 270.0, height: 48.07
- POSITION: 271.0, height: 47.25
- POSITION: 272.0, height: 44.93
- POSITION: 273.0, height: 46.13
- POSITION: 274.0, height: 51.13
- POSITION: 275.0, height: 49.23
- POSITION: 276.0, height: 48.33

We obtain 57.2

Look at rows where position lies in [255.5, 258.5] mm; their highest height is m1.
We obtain 61.58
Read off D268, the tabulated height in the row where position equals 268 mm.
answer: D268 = 46.58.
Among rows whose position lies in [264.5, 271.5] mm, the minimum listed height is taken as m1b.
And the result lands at 44.28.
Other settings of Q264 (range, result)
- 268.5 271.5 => 46.5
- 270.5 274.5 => 47.4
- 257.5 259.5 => 53.2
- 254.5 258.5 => 54.4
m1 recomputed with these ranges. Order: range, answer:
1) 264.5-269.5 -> 54.25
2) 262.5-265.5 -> 62.77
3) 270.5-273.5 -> 47.25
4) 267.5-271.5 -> 48.07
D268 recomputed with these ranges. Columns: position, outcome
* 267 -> 47.51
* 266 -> 48.94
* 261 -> 56.88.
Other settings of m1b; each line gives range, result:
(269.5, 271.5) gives 47.25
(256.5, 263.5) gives 50.42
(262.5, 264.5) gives 60.11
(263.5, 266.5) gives 48.94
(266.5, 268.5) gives 46.58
